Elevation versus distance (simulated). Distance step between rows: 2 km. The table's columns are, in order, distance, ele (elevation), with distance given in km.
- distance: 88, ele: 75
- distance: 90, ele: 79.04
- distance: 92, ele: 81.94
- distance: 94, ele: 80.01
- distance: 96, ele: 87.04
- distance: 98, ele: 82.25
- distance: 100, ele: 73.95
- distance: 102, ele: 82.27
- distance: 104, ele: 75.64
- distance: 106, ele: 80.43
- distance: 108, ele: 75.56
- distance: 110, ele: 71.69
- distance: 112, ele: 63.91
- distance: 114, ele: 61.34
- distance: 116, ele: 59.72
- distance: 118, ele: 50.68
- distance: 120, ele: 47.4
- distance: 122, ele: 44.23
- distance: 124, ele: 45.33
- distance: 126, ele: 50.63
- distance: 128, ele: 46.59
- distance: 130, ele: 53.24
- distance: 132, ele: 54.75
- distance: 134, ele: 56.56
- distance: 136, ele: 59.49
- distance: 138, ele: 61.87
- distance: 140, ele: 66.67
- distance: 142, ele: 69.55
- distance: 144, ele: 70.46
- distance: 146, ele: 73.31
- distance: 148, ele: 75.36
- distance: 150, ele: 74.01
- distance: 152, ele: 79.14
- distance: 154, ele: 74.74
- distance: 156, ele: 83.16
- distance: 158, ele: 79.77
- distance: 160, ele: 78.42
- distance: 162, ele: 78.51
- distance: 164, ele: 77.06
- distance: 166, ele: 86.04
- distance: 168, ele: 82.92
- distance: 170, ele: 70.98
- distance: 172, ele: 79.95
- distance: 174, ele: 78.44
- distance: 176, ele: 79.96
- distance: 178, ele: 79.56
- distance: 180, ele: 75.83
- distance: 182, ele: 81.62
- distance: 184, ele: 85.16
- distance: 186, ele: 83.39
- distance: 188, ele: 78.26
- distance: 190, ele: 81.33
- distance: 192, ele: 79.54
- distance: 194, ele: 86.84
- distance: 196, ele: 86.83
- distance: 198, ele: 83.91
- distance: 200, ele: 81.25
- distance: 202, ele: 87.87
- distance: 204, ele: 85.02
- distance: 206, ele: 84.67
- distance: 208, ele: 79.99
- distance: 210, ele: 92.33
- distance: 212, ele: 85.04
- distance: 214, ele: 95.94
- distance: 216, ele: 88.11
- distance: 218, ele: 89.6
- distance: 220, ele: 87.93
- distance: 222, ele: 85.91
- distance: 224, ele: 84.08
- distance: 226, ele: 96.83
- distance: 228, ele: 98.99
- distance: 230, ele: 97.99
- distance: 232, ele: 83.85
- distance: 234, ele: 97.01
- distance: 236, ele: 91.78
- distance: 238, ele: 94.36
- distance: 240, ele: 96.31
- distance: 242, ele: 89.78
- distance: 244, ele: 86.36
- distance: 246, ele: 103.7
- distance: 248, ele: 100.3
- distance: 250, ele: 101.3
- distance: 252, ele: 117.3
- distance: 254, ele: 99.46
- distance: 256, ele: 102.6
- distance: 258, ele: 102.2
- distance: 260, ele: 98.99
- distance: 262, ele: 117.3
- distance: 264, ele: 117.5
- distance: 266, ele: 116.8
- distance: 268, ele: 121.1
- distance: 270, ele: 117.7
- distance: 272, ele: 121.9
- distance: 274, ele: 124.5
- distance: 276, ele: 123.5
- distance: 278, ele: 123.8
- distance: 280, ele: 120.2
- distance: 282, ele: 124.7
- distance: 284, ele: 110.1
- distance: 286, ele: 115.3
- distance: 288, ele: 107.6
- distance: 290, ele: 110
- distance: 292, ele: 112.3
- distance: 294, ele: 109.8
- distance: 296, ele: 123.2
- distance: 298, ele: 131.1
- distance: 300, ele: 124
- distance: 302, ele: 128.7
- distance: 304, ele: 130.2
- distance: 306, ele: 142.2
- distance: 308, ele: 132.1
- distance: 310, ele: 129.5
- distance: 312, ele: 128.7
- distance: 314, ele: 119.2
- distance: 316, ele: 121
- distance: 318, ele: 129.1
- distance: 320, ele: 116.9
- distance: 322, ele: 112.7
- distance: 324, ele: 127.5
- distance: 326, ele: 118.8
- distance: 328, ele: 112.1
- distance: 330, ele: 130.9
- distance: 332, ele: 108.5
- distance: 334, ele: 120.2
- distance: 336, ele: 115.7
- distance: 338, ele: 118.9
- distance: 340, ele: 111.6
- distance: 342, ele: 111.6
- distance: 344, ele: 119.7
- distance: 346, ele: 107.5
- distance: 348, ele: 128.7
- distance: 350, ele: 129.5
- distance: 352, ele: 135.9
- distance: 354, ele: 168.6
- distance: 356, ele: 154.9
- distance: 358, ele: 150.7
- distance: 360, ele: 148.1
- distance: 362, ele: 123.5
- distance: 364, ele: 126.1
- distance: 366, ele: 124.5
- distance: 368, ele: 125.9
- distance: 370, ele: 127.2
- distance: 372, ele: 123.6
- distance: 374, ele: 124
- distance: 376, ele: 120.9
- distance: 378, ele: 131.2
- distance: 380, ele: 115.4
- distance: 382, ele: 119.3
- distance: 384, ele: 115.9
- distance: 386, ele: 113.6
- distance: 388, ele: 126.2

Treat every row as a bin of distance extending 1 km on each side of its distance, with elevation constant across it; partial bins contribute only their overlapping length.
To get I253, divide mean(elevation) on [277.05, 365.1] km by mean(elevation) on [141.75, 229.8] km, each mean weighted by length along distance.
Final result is 1.51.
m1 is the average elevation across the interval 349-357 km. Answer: 147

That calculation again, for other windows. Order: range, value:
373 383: 122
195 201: 84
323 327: 123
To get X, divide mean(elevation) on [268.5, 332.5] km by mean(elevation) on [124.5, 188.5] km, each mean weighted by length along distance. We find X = 1.7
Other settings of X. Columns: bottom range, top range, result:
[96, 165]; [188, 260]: 1.36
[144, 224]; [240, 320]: 1.42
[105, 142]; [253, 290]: 1.95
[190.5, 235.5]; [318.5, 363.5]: 1.43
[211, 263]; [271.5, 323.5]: 1.27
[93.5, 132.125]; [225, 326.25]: 1.76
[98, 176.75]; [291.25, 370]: 1.83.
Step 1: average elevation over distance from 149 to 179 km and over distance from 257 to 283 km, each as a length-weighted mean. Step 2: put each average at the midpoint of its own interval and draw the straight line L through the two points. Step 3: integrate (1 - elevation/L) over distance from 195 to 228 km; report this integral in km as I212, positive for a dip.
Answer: 2.97 km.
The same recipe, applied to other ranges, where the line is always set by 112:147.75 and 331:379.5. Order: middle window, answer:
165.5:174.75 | -1.2 km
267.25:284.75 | -3.1 km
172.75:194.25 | -1.9 km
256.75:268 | -1.4 km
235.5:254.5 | -1.0 km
